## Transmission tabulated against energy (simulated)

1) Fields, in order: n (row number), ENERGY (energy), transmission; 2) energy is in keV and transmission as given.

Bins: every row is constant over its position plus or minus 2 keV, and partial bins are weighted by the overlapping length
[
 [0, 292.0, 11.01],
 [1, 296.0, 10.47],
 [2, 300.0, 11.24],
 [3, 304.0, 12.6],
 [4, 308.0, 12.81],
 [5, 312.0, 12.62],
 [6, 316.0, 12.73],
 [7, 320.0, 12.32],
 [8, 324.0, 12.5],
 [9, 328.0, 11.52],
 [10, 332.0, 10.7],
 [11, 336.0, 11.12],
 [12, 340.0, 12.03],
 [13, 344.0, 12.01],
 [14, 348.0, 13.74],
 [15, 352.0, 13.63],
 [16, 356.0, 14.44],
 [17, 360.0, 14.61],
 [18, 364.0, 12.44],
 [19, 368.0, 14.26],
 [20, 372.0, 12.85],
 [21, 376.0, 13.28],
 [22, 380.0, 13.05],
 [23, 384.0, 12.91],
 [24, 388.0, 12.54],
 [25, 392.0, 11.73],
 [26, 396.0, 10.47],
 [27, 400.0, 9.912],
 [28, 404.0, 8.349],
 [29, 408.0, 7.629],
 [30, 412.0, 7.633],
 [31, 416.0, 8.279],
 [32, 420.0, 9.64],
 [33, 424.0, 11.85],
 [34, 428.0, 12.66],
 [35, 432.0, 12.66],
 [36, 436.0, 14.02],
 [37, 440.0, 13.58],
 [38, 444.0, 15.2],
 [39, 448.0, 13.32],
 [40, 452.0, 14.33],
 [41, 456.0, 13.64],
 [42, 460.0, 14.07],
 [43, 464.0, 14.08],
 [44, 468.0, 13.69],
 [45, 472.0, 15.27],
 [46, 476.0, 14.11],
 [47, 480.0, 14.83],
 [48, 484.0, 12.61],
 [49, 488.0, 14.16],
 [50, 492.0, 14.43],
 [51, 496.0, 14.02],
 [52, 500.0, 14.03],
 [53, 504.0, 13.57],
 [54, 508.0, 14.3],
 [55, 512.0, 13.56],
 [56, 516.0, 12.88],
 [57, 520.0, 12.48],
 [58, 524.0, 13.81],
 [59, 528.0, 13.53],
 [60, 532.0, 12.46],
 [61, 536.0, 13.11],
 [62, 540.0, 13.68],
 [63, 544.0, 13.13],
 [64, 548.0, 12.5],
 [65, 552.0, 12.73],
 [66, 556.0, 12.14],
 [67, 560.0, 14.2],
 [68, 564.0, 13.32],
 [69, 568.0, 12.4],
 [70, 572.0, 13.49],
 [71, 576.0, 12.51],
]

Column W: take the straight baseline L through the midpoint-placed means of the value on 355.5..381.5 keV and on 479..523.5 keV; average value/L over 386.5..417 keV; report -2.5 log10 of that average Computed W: 0.380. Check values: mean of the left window 13.5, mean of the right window 13.7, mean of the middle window 9.56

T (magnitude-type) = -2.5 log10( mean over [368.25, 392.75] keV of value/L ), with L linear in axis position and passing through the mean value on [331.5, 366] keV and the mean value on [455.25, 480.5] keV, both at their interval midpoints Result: 0.03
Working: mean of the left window 12.8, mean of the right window 14.2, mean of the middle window 12.9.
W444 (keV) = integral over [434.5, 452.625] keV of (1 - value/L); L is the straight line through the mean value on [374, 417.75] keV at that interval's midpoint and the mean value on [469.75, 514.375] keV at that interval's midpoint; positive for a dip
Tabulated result -2.6 keV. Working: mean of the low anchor 10.5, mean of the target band 14.1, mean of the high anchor 14.1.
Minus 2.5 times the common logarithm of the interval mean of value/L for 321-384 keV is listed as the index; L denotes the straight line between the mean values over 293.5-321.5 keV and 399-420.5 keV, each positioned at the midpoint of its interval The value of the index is -0.23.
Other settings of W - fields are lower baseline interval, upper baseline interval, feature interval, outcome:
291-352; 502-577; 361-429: 0.11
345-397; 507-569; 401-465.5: 0.11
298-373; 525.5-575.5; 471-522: -0.07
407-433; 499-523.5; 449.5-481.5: -0.21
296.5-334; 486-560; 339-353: -0.05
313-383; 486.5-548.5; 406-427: 0.38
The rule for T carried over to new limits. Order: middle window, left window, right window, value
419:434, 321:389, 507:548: 0.100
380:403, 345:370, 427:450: 0.190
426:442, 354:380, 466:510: 0.052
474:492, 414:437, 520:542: -0.130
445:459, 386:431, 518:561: -0.244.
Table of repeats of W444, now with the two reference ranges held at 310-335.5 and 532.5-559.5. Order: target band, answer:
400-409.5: 3.0 keV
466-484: -2.3 keV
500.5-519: -1.1 keV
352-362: -1.8 keV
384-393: -0.1 keV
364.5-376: -1.1 keV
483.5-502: -1.8 keV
